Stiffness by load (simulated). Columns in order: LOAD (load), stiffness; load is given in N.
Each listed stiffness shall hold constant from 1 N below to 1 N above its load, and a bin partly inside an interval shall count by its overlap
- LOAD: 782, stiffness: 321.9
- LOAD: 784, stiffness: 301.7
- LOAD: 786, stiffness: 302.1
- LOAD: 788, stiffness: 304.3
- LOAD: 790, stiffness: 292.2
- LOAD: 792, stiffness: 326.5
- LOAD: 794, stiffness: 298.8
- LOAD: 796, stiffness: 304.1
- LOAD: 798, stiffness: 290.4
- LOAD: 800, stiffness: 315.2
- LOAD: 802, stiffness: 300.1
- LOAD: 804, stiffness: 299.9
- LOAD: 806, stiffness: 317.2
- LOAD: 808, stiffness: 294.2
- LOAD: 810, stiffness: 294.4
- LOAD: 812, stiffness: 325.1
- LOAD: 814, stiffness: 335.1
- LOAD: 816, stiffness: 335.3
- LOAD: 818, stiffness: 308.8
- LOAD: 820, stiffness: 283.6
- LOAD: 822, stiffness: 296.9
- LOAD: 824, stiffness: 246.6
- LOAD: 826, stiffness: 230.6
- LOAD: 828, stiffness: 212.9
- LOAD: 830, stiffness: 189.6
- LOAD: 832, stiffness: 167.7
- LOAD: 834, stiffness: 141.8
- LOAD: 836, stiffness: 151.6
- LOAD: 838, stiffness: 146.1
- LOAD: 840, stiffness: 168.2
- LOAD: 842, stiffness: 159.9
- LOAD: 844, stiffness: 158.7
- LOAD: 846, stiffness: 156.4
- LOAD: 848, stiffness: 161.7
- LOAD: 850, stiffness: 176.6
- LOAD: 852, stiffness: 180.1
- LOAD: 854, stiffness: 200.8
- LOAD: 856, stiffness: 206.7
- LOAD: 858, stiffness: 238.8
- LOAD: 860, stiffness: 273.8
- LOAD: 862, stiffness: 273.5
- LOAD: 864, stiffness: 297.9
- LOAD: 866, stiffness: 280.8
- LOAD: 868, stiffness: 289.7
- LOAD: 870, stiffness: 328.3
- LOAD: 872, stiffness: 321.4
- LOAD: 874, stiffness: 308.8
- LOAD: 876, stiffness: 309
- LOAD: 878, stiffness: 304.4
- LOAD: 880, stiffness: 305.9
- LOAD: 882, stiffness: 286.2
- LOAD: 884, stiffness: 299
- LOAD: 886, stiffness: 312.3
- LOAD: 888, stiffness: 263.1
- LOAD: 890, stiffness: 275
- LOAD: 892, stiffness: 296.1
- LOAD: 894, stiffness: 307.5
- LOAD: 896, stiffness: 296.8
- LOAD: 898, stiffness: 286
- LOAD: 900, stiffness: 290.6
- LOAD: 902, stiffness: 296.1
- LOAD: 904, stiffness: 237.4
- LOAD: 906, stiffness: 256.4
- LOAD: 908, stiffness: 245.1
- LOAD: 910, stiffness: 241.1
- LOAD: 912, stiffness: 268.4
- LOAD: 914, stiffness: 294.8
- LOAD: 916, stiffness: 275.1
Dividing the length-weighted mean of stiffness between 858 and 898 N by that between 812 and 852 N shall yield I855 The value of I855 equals 1.38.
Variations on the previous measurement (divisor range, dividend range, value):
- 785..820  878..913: 0.91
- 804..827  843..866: 0.72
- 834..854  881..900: 1.79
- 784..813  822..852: 0.59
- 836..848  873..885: 1.92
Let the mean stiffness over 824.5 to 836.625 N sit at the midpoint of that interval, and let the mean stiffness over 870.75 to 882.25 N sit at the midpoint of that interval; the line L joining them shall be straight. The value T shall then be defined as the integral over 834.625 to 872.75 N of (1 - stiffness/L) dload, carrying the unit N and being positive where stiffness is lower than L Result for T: 5.10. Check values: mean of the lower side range 186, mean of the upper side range 308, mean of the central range 218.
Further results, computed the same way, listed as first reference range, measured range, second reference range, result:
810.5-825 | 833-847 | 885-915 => 6.7 N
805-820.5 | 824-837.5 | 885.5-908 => 5.3 N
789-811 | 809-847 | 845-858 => 2.6 N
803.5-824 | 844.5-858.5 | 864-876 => 5.5 N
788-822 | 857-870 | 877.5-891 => 0.7 N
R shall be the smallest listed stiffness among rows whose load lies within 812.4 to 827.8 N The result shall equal 230.6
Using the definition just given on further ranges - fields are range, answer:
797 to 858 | 141.8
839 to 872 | 156.4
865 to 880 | 280.8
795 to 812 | 290.4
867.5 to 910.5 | 237.4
